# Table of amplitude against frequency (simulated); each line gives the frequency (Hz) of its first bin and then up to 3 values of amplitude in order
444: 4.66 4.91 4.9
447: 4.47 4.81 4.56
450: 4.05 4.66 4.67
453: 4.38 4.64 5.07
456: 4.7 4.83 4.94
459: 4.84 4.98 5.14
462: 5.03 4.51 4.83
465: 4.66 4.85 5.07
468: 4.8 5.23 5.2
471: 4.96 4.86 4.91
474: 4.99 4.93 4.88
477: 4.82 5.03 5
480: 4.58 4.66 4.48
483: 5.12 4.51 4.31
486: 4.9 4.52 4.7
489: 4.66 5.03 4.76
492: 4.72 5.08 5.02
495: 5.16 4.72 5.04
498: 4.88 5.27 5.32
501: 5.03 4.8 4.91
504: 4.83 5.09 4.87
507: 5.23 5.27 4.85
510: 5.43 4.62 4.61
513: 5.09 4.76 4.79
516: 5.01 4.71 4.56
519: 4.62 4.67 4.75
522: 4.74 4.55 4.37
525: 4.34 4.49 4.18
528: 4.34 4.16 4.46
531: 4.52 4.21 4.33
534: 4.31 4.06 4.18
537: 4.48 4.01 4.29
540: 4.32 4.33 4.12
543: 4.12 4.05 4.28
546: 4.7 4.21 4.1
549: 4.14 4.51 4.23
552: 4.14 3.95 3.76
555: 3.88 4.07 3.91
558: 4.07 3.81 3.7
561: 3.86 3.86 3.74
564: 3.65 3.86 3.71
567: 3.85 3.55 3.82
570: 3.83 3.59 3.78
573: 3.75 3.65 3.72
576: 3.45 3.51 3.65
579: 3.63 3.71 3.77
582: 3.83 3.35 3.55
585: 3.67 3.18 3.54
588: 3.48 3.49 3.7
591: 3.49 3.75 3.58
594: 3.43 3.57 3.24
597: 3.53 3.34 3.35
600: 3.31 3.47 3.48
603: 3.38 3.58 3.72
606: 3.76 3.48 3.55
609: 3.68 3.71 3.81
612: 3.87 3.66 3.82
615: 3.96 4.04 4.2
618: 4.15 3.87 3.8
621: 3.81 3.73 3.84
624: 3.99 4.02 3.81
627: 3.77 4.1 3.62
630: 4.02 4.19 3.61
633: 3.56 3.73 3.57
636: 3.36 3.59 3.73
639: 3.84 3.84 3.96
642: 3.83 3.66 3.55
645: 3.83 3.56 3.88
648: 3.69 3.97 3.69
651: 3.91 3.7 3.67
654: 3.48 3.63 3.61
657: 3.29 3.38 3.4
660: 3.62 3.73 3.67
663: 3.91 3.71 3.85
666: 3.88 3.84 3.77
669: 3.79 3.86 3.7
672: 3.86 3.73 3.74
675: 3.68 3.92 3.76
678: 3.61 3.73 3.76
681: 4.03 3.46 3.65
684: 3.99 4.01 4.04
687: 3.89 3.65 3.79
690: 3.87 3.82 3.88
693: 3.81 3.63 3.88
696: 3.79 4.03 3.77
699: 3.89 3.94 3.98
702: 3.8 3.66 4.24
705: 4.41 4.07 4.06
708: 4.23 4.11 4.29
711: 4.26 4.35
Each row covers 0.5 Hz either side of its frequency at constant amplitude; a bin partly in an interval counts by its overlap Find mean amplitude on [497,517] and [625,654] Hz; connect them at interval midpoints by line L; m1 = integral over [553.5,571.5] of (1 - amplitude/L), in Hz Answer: 2.7 Hz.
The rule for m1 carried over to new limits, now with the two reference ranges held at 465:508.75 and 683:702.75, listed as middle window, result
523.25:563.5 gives 3.9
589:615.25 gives 4.5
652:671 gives 1.6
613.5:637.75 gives 2.1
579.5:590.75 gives 2.1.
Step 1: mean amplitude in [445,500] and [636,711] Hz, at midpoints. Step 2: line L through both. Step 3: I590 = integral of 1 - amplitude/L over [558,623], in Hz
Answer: 8.6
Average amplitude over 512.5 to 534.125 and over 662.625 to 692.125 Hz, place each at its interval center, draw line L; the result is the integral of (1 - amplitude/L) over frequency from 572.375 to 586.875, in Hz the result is 2.29 Hz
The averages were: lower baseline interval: 4.55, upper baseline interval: 3.8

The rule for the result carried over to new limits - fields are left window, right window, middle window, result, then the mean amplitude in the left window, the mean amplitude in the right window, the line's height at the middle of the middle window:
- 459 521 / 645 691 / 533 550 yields 1.2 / 4.88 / 3.74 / 4.55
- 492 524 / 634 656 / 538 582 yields 5.2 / 4.9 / 3.71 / 4.45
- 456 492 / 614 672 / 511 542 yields 0.3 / 4.84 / 3.77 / 4.51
